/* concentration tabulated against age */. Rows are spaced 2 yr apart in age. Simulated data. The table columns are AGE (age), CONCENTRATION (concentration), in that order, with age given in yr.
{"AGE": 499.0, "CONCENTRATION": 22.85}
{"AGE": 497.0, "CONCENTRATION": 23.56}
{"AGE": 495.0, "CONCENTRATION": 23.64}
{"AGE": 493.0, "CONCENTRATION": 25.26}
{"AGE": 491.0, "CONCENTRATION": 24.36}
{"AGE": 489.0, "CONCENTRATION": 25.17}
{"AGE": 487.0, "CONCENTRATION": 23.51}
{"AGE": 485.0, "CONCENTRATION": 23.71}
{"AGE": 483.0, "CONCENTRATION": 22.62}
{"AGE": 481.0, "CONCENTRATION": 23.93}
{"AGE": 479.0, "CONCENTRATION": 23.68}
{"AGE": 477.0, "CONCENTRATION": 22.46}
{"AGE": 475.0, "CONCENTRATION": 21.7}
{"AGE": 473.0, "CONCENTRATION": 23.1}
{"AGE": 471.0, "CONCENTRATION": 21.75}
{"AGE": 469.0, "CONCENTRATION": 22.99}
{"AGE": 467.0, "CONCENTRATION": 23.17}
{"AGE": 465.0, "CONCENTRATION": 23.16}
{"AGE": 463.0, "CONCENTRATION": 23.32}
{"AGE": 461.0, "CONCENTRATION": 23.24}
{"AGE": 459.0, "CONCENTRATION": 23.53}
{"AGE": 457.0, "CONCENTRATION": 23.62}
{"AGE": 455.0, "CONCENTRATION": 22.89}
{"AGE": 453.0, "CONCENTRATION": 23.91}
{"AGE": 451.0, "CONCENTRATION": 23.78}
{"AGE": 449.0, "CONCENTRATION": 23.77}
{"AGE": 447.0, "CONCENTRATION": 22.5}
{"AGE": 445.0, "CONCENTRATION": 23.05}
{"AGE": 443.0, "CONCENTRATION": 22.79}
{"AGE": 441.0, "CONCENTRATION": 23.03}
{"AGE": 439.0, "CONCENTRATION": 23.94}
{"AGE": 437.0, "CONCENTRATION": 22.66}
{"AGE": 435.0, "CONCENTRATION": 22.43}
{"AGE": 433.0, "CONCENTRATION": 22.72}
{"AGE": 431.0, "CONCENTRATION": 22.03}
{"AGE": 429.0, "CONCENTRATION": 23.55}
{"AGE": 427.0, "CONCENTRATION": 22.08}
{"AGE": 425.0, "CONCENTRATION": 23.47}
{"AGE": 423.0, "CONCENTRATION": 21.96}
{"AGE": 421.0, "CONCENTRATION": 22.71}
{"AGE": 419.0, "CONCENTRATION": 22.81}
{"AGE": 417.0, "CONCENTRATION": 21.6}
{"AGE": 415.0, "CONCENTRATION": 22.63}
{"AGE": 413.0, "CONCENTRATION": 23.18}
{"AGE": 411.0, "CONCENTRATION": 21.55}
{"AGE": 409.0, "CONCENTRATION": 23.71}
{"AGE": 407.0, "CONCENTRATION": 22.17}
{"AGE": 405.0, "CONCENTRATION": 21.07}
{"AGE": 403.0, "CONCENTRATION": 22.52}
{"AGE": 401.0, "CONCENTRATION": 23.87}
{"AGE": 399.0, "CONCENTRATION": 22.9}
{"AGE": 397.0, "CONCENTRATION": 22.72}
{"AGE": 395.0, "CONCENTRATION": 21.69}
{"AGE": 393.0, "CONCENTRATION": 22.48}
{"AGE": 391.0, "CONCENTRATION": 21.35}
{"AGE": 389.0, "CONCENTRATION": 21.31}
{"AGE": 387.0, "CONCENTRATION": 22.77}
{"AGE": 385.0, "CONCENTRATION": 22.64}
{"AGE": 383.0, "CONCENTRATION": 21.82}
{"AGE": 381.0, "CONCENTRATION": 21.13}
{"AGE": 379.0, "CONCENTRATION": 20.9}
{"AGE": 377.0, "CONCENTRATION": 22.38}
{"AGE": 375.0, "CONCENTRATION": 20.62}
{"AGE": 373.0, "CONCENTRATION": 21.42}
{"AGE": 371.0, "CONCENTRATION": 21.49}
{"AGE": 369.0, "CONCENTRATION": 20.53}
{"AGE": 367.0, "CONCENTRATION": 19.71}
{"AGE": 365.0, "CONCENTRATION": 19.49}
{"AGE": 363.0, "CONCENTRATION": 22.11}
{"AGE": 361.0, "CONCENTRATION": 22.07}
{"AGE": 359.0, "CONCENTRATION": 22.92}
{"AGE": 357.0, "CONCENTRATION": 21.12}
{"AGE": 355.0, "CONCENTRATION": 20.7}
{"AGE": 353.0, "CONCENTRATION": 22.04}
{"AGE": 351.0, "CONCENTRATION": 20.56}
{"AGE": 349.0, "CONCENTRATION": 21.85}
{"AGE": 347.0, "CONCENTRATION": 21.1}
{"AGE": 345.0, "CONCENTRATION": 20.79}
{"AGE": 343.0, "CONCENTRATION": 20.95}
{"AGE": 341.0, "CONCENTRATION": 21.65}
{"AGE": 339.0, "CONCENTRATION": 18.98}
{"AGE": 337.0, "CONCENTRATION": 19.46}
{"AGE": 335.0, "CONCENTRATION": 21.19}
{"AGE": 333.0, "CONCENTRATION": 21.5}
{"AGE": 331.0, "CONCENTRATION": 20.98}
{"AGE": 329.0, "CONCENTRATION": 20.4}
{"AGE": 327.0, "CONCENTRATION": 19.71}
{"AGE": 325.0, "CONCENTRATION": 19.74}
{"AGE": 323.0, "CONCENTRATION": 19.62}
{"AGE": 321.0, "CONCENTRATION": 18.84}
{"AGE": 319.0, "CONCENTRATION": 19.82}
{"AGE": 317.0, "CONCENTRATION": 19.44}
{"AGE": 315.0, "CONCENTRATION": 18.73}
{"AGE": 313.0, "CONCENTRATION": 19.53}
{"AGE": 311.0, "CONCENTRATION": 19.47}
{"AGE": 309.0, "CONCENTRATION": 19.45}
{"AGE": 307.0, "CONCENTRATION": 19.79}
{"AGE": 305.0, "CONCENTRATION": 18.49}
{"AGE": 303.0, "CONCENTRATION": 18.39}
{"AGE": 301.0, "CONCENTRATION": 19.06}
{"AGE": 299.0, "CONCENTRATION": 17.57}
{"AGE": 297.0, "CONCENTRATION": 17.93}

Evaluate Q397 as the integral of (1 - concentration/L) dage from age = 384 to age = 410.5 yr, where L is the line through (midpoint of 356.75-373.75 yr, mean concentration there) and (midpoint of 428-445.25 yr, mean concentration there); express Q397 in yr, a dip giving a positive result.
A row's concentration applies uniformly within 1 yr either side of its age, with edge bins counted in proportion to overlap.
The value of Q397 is -0.5 yr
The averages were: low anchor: 21.2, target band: 22.4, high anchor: 22.9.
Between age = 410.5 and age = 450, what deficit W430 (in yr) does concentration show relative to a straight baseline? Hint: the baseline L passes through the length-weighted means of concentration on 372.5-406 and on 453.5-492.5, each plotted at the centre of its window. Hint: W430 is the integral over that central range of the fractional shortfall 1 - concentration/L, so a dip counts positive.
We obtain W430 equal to -0.20 yr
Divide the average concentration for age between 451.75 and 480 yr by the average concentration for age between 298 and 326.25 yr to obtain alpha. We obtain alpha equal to 1.20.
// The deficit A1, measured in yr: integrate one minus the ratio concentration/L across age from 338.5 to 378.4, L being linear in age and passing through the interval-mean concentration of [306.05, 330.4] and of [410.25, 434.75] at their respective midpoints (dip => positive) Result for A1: -0.8 yr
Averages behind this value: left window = 19.6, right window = 22.5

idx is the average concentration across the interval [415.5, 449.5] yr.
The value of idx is 22.8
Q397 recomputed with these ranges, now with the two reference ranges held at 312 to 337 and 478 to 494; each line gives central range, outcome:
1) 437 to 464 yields -0.2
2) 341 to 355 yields -0.5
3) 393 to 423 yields -0.6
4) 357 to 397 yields -0.5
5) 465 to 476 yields 0.5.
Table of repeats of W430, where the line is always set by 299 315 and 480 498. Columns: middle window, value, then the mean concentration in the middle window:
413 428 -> -0.3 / 22.5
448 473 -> -0.1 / 23.3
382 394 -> -0.5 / 22.1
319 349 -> -0.9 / 20.4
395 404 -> -0.5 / 22.9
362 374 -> -0.1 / 20.8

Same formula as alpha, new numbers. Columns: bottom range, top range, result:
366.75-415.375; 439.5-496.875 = 1.06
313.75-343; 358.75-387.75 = 1.07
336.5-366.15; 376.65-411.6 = 1.05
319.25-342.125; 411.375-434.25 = 1.12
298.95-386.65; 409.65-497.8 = 1.13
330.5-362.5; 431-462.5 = 1.10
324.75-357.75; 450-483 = 1.11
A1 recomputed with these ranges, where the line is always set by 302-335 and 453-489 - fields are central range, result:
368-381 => -0.2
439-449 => -0.2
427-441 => -0.3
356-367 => -0.4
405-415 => -0.3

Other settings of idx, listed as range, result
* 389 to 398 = 22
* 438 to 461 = 23.3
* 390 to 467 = 22.8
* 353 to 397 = 21.5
